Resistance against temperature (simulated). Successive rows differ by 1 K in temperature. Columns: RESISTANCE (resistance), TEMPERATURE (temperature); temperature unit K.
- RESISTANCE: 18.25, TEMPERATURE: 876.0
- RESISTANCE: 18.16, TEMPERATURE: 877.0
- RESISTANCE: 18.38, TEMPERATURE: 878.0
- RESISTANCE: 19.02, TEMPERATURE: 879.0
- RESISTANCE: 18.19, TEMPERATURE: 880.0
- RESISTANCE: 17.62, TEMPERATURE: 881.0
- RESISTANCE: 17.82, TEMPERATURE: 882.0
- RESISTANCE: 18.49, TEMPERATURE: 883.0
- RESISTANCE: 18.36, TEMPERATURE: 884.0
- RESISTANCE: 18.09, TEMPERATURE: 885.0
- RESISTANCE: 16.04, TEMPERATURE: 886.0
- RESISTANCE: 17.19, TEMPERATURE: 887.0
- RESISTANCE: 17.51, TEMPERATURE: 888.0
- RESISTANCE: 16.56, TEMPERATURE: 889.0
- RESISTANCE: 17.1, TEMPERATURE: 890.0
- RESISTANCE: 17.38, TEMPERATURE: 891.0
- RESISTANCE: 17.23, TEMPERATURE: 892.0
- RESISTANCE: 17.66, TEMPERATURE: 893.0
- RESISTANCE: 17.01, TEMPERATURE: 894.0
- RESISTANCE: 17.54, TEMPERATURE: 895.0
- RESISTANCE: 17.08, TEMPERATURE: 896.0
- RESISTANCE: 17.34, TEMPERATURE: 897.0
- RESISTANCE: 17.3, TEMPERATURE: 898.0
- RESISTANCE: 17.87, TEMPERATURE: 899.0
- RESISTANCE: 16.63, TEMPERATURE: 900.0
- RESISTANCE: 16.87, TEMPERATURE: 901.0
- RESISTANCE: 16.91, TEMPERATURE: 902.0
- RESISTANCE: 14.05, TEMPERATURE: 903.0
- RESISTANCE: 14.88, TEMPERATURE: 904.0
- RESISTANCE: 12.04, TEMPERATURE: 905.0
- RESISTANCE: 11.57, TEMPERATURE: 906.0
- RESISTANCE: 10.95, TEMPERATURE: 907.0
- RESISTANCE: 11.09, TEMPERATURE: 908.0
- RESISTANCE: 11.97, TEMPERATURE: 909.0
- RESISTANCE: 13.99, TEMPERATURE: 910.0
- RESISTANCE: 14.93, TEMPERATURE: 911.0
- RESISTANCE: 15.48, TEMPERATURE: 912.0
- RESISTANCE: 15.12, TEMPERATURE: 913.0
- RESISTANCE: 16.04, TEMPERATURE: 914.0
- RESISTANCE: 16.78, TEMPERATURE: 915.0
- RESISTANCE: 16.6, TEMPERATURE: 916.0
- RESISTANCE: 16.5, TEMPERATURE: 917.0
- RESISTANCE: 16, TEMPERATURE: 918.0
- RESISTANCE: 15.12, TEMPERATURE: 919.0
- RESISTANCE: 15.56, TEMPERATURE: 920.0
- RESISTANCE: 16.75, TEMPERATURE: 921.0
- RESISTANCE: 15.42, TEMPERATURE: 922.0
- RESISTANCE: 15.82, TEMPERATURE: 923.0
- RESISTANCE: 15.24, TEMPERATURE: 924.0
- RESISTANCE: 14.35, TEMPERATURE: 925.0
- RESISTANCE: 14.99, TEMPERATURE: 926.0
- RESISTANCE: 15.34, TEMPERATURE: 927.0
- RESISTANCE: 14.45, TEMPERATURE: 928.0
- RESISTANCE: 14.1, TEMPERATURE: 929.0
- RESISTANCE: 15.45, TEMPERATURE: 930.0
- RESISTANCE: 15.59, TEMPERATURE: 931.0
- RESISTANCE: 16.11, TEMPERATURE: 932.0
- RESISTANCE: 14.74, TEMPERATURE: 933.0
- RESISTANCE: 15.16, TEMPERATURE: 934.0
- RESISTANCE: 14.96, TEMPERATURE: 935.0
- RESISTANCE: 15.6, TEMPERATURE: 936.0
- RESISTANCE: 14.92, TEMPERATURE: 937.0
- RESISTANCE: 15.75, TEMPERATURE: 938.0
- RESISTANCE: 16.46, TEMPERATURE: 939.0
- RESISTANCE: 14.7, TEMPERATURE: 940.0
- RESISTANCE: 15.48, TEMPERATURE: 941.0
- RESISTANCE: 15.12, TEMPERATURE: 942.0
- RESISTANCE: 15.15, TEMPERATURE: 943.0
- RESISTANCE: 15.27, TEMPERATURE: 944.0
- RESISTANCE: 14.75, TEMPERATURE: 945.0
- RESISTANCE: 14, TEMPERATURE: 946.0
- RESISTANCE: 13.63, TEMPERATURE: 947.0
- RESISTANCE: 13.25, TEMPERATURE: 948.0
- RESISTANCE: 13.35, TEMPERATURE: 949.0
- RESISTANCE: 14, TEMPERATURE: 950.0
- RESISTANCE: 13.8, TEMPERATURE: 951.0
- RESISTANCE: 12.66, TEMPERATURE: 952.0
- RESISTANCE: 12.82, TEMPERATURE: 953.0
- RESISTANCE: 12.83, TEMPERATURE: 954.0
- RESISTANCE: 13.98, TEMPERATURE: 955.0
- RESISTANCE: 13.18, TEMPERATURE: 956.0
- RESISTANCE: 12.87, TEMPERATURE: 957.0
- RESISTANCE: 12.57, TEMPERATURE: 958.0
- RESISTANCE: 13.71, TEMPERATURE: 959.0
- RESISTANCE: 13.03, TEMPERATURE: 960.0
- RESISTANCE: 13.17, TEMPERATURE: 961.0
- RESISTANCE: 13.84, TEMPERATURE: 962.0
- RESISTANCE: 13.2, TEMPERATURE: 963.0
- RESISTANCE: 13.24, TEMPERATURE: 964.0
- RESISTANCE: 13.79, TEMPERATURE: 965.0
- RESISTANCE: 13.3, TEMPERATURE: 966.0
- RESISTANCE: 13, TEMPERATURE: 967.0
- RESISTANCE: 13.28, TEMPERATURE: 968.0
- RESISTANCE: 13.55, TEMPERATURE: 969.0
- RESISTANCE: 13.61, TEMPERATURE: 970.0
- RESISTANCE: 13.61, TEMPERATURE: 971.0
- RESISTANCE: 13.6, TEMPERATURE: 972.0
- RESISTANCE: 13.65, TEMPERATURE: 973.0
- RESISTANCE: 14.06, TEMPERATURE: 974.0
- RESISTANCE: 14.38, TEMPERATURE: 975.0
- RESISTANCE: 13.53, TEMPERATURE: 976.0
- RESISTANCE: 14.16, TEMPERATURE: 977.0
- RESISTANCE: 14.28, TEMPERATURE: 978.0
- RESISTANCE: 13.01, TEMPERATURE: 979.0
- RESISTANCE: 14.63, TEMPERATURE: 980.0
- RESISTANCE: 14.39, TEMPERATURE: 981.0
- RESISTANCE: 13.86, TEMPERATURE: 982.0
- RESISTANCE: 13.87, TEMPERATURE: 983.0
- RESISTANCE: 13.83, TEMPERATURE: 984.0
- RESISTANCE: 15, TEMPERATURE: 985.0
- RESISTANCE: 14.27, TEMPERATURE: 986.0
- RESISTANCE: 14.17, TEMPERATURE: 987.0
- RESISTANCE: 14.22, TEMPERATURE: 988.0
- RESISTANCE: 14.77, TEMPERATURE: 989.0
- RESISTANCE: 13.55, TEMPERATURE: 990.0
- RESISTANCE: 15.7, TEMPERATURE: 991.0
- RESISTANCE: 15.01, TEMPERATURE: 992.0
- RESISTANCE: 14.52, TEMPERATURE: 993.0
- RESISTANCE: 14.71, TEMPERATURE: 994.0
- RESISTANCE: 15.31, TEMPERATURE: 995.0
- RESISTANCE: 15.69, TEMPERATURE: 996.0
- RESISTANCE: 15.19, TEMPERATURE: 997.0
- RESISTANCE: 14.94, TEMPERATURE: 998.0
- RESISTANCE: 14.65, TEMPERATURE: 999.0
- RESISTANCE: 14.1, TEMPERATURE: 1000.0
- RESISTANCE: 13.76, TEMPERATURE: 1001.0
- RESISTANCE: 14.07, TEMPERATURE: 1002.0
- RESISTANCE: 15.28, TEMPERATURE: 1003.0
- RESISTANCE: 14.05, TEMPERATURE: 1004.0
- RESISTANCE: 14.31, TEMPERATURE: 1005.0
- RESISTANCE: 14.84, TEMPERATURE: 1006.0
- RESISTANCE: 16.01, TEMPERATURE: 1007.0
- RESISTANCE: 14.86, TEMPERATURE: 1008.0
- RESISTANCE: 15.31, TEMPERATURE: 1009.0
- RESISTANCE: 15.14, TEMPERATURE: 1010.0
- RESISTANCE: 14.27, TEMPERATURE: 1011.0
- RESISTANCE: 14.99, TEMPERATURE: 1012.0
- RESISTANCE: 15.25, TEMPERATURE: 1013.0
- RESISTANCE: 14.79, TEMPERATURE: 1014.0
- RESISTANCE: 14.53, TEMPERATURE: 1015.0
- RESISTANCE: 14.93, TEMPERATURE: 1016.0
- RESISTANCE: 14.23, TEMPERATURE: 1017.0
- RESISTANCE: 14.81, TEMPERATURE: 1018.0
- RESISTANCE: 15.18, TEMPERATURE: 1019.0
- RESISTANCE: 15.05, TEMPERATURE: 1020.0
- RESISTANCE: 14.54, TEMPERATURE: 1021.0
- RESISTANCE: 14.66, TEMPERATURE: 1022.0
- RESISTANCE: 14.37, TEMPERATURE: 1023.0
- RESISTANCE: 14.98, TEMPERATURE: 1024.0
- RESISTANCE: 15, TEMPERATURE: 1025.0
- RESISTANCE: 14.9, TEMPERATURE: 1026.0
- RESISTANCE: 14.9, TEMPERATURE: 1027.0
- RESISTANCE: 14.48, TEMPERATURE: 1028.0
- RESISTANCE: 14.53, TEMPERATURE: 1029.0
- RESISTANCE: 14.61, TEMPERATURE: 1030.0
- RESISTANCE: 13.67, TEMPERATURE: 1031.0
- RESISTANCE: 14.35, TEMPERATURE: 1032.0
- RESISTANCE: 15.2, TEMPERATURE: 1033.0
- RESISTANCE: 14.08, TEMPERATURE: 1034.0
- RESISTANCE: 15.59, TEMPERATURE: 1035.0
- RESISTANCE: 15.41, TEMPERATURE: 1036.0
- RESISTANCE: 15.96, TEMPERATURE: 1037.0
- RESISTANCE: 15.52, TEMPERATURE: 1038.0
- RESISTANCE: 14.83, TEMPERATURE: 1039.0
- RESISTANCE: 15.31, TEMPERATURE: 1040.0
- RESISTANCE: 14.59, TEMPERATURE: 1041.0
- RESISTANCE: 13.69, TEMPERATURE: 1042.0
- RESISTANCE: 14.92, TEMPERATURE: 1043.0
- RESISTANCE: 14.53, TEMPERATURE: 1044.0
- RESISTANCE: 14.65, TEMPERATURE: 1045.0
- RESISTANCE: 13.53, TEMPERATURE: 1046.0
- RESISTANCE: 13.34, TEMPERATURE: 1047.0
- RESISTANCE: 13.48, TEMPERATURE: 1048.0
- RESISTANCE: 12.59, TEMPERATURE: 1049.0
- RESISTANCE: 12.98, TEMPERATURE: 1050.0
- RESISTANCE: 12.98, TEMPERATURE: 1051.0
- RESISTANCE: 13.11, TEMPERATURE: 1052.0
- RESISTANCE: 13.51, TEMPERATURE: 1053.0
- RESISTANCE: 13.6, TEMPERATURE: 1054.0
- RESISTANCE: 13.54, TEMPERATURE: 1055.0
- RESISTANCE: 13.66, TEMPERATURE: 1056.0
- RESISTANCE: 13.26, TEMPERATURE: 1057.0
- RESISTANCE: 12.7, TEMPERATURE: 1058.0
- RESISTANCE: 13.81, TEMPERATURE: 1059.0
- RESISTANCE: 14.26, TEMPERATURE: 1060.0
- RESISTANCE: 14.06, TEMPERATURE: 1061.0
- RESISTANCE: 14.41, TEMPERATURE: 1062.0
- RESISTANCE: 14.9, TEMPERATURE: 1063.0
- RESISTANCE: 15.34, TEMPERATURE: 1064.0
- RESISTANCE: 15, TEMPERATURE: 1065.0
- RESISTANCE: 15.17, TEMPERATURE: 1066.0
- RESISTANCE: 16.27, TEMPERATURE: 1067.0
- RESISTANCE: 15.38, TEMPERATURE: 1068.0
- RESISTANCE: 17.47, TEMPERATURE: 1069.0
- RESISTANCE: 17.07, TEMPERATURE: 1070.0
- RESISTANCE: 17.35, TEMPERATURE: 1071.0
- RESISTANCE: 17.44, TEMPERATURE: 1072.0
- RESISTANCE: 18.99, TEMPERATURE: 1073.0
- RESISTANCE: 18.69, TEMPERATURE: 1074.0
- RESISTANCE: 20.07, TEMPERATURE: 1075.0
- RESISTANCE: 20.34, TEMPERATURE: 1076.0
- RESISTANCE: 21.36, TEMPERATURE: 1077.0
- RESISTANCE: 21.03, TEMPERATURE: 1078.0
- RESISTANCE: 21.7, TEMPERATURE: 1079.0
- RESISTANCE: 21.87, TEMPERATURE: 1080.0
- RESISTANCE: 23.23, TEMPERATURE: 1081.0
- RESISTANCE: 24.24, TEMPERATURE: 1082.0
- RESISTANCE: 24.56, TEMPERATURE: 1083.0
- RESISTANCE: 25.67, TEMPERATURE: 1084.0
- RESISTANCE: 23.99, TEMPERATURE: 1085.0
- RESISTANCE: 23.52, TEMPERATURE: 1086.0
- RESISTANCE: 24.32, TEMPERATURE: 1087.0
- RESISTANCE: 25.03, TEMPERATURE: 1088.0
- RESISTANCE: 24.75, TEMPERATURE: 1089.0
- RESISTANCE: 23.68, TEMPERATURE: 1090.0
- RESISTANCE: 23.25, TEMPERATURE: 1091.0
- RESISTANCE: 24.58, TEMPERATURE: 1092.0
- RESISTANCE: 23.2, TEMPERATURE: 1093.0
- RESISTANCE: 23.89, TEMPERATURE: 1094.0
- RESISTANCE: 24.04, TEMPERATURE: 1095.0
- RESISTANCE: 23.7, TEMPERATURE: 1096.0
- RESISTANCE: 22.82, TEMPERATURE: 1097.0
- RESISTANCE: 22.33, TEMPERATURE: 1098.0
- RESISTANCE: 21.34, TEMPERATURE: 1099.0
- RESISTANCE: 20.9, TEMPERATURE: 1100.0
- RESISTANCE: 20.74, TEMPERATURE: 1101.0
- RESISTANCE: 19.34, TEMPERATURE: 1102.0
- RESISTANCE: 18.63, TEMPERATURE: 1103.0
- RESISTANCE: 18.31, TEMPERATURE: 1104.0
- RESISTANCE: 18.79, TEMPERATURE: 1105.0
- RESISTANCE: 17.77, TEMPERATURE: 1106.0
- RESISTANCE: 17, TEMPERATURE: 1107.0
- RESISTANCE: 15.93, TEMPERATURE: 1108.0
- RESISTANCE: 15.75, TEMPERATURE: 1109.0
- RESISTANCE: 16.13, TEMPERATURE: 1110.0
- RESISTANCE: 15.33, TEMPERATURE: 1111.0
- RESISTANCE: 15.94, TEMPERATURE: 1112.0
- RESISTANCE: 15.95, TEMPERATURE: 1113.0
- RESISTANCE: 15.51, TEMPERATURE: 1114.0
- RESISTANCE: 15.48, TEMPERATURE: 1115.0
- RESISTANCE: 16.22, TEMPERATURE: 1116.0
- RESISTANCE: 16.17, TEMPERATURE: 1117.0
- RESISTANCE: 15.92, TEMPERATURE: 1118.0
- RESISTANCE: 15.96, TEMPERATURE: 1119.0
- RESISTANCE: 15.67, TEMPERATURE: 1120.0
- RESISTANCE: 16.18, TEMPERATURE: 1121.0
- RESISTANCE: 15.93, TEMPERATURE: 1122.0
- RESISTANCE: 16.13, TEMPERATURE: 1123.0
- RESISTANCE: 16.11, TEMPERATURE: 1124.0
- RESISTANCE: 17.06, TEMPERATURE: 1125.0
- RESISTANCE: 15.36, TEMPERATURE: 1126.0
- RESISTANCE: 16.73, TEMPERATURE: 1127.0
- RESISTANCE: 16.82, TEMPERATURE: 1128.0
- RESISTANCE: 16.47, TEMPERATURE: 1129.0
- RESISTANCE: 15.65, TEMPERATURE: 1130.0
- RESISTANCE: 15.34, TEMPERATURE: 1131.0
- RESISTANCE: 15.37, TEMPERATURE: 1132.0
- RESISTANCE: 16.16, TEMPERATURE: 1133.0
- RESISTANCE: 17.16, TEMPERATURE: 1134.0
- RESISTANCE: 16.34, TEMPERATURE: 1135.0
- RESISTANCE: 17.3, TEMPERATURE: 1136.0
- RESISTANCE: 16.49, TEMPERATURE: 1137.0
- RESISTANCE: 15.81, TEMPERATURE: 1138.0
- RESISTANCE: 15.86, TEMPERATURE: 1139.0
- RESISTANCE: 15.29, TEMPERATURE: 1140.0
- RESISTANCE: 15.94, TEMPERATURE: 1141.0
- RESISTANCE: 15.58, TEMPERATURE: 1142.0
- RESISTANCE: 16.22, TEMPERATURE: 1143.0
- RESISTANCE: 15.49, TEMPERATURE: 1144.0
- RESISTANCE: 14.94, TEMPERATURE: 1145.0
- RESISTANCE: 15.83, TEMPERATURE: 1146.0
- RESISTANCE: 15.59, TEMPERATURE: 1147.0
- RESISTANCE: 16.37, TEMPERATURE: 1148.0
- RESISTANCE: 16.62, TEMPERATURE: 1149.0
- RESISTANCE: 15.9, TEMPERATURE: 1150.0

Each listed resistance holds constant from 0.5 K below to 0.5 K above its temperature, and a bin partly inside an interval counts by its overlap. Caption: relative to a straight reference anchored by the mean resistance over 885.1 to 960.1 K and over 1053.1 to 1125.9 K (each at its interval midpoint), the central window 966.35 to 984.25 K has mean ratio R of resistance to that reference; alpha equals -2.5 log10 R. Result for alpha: 0.17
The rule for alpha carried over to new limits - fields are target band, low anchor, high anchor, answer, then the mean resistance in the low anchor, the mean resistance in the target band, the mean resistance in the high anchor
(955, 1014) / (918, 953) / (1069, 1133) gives 0.145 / 14.9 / 14.2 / 19.3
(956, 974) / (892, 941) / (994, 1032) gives 0.129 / 15.4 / 13.4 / 14.8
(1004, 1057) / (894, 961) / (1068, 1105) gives 0.305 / 14.8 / 14.5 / 21.6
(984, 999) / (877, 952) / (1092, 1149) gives 0.108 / 15.7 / 14.8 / 17.3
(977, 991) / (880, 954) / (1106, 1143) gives 0.107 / 15.5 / 14.2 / 16.1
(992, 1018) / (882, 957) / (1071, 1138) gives 0.157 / 15.3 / 14.8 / 19.2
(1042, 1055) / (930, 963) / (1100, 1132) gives 0.155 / 14.3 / 13.6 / 16.6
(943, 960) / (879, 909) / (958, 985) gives 0.062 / 16.3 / 13.6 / 13.7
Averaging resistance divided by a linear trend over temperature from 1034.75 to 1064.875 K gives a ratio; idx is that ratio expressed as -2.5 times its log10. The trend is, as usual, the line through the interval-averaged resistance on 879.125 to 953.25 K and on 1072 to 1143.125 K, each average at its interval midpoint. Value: 0.26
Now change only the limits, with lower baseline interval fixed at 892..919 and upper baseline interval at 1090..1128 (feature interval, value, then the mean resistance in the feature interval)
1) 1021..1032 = 0.18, 14.6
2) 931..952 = 0.08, 14.8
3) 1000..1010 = 0.15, 14.7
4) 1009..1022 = 0.15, 14.8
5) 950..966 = 0.22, 13.3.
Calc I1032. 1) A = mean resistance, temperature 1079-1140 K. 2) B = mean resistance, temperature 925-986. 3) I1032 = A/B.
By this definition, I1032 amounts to 1.34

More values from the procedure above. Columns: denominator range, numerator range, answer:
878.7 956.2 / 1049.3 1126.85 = 1.18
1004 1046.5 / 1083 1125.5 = 1.32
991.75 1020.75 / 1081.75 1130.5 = 1.31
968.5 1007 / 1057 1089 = 1.33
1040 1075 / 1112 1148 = 1.08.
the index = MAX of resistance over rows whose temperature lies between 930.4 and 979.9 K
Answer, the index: 16.46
